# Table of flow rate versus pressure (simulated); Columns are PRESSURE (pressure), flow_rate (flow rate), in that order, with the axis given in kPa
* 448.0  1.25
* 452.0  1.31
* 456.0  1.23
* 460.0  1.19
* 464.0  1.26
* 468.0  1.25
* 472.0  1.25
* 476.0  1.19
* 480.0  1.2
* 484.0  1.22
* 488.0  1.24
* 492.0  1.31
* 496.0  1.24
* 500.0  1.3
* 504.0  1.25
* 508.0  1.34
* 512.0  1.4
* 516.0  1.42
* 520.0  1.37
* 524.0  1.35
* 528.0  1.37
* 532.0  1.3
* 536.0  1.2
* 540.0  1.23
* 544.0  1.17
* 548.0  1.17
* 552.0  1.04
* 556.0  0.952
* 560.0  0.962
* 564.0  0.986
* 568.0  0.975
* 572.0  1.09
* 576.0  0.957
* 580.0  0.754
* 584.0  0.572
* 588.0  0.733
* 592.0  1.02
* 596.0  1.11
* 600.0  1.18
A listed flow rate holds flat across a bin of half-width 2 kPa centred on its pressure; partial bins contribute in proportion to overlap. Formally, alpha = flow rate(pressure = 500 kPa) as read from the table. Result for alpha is 1.3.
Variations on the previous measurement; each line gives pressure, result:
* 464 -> 1.26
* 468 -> 1.25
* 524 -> 1.35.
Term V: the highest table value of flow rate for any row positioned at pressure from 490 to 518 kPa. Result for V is 1.42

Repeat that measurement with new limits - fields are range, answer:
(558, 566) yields 0.986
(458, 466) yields 1.26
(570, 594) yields 1.09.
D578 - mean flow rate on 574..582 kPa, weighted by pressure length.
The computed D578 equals 0.855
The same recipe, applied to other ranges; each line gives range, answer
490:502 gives 1.28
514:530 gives 1.38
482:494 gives 1.26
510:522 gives 1.4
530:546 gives 1.22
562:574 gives 1.02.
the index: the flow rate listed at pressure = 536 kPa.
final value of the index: 1.2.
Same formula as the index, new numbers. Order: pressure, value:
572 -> 1.09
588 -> 0.733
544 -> 1.17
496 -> 1.24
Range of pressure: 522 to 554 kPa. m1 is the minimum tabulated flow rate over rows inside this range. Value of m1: 1.04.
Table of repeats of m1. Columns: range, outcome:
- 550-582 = 0.754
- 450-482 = 1.19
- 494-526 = 1.24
